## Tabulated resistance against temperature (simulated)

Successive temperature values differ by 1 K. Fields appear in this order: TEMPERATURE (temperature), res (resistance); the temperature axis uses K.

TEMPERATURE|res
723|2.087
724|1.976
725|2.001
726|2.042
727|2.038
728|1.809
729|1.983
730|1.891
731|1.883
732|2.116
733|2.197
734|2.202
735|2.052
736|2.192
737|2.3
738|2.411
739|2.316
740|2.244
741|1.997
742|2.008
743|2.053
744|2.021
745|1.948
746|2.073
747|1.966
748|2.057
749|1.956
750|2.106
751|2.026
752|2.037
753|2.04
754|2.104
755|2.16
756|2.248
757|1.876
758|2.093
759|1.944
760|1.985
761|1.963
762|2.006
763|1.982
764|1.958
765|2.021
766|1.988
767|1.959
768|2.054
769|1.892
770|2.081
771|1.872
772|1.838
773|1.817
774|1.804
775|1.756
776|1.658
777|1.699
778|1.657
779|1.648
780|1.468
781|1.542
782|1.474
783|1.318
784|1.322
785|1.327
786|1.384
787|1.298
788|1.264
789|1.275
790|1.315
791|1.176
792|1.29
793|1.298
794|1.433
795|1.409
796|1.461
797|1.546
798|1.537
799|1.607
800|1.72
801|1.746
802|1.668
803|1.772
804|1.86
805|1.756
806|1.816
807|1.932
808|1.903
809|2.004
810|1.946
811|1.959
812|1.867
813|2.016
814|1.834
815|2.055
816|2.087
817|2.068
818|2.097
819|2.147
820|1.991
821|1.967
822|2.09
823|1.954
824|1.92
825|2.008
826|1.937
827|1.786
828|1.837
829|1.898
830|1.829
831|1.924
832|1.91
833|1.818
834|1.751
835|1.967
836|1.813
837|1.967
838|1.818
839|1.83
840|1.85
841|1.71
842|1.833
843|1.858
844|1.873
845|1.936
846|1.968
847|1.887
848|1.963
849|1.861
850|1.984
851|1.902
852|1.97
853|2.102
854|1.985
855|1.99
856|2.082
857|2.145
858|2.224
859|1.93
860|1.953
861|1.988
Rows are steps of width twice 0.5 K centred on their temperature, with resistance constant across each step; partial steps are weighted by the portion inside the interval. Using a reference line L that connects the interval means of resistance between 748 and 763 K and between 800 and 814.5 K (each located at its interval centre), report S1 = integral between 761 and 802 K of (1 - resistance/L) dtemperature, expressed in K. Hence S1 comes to 6.8 K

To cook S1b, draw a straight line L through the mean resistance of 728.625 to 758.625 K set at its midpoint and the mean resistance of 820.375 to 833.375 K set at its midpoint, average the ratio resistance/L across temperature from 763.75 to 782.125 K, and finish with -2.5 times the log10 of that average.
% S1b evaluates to 0.126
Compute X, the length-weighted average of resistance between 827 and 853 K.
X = 1.88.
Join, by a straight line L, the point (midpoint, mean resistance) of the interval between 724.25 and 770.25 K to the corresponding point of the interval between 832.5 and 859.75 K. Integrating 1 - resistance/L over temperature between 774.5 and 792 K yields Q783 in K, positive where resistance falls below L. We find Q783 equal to 4.9 K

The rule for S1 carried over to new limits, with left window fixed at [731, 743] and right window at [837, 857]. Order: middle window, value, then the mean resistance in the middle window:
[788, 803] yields 4.2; 1.47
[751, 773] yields 1.2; 2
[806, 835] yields 0.5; 1.95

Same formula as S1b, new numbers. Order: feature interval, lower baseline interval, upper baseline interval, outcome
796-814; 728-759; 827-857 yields 0.10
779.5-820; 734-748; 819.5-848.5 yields 0.19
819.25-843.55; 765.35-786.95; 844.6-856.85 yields 0.01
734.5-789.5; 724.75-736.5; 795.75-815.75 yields 0.04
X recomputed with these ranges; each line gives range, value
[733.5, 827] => 1.85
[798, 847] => 1.89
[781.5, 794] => 1.32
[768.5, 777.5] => 1.82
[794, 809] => 1.7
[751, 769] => 2.02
